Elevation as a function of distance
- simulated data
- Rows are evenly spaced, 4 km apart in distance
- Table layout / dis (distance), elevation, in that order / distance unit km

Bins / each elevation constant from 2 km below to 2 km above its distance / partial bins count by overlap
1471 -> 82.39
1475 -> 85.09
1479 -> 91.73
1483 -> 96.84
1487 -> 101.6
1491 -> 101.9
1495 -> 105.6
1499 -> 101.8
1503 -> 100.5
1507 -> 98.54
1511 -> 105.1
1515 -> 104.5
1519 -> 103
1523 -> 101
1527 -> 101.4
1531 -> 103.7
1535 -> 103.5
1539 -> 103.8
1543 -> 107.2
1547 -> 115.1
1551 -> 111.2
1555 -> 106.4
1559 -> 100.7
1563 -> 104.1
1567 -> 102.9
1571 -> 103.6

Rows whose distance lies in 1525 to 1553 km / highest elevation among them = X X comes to 115.1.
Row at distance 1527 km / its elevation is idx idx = 101.4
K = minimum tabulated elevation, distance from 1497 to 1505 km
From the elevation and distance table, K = 100.5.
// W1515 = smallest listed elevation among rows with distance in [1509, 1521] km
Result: 103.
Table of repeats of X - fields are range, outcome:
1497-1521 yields 105.1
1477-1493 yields 101.9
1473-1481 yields 91.73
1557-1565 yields 104.1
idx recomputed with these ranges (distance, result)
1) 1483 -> 96.84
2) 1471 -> 82.39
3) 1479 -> 91.73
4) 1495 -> 105.6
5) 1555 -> 106.4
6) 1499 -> 101.8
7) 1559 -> 100.7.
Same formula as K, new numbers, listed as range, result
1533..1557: 103.5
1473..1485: 85.09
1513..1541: 101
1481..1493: 96.84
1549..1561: 100.7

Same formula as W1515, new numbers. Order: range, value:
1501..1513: 98.54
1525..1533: 101.4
